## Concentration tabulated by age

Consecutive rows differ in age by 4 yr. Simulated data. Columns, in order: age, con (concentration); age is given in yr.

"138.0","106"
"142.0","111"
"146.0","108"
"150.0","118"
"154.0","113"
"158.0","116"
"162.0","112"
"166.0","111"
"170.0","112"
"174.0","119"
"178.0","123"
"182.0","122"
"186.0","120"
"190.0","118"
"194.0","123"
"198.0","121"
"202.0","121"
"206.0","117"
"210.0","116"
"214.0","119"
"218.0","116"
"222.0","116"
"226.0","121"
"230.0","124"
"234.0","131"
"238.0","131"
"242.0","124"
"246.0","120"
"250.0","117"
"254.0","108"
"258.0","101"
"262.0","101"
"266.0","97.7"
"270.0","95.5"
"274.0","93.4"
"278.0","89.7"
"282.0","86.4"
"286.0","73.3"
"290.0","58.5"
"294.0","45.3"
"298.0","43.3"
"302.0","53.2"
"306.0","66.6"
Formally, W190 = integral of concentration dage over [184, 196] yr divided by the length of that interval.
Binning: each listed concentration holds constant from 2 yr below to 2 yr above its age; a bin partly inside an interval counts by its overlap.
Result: 120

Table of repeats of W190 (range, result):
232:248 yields 126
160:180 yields 115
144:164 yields 113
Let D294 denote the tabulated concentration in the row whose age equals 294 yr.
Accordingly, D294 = 45.3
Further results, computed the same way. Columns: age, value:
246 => 120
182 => 122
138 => 106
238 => 131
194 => 123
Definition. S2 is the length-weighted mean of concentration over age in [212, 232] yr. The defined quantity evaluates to 119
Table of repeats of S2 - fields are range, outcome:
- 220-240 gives 125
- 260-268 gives 99.3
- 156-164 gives 114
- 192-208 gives 120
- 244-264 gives 109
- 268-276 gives 94.5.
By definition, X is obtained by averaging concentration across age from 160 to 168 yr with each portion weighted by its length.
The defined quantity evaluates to 112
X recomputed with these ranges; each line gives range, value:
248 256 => 112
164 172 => 112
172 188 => 121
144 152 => 113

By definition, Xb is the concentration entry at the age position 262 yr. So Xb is 101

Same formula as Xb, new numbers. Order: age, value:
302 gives 53.2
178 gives 123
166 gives 111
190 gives 118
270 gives 95.5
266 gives 97.7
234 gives 131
